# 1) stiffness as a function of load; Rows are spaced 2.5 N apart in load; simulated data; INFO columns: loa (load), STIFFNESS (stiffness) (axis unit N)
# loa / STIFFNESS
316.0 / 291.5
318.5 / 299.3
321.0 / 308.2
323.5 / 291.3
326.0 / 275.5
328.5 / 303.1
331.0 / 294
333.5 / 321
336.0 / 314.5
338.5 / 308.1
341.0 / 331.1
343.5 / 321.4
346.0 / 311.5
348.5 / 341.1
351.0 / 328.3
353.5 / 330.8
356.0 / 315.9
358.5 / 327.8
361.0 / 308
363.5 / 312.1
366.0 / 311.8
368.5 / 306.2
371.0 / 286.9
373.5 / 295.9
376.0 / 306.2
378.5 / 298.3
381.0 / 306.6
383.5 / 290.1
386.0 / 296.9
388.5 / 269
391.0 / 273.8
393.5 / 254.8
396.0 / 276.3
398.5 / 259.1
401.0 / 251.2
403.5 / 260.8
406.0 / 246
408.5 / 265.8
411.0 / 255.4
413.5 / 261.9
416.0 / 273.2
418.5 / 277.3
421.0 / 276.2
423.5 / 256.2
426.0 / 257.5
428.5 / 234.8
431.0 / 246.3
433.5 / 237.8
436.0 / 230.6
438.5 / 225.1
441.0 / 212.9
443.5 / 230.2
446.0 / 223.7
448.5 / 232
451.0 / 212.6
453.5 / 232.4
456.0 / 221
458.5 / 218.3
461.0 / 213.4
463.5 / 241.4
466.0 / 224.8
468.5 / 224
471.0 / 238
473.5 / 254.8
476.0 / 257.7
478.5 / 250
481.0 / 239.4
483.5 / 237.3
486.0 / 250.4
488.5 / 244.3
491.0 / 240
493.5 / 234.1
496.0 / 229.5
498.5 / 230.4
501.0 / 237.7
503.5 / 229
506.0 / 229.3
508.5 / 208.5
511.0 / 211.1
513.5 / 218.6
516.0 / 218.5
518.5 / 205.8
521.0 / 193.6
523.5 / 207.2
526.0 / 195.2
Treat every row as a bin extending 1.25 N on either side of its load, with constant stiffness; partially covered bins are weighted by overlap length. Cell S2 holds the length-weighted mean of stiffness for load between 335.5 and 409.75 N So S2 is 297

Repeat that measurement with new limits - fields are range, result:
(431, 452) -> 227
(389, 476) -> 245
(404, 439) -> 254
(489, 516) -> 227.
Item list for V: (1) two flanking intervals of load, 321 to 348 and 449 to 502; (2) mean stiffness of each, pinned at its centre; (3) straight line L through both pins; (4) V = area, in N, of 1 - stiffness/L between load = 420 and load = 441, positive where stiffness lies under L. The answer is 1.2 N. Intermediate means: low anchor 308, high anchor 235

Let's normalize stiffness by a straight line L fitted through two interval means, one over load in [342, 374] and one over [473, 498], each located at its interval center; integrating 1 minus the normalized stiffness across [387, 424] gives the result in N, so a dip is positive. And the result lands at 3.12 N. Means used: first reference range 316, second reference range 243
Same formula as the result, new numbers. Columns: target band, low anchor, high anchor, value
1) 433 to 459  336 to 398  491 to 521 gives 3.3 N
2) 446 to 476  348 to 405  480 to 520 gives 2.4 N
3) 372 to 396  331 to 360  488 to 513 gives 0.9 N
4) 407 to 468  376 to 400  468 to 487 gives 5.0 N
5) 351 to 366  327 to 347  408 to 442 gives -1.1 N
